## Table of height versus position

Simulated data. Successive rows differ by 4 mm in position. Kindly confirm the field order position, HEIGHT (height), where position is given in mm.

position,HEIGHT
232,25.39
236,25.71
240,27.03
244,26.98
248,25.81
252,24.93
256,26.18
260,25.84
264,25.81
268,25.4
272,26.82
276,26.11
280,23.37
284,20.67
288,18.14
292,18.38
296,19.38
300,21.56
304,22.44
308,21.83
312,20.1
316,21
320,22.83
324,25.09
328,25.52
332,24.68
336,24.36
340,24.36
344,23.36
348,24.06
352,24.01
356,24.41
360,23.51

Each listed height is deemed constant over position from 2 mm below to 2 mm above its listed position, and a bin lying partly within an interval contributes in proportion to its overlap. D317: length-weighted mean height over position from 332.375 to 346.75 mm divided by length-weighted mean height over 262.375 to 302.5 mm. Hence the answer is 1.1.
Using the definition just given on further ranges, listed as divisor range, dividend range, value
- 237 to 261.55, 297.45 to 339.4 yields 0.88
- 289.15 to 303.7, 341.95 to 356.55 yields 1.20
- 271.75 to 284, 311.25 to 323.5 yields 0.90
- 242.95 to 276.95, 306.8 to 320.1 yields 0.82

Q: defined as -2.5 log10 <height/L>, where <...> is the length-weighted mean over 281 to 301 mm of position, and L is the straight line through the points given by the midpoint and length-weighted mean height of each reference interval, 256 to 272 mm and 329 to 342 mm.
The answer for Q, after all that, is 0.27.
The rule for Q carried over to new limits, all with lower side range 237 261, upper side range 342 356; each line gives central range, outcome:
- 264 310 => 0.135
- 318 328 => 0.009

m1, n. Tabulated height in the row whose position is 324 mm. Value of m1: 25.09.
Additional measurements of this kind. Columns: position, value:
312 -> 20.1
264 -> 25.81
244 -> 26.98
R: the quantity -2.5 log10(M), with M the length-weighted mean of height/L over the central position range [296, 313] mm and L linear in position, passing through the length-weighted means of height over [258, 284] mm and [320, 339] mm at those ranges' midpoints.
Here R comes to 0.17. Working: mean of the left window 25.2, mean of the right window 24.7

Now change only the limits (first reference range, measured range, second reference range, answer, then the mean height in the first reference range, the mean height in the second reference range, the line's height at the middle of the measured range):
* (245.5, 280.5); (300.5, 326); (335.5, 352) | 0.114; 25.7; 24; 24.6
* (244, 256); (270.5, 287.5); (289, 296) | -0.130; 25.8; 18.6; 20.9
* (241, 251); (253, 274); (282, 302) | -0.097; 26.3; 19.6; 23.8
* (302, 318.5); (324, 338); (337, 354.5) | -0.091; 21.4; 24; 22.9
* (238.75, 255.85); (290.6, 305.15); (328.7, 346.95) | 0.225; 26.1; 24.3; 25.1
